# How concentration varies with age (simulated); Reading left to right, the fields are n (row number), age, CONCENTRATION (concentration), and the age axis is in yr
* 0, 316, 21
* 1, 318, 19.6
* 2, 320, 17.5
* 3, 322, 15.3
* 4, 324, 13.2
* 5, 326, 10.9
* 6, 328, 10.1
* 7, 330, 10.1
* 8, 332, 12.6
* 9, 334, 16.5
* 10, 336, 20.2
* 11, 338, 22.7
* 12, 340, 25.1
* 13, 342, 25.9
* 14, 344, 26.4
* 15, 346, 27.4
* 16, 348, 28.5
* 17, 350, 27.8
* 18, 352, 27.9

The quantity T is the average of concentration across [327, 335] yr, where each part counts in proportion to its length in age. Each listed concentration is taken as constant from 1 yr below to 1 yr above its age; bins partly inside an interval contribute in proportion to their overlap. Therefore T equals 12.3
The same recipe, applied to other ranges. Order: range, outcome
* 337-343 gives 24.6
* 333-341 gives 21.1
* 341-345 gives 26.1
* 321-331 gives 11.9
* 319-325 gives 15.3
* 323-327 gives 12.1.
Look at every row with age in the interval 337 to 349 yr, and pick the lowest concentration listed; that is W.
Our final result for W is 22.7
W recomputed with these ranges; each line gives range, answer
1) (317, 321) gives 17.5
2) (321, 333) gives 10.1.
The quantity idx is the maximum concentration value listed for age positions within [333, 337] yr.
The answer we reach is 20.2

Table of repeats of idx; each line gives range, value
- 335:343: 25.9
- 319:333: 17.5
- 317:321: 19.6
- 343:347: 27.4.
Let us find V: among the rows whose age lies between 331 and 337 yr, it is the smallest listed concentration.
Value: 12.6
